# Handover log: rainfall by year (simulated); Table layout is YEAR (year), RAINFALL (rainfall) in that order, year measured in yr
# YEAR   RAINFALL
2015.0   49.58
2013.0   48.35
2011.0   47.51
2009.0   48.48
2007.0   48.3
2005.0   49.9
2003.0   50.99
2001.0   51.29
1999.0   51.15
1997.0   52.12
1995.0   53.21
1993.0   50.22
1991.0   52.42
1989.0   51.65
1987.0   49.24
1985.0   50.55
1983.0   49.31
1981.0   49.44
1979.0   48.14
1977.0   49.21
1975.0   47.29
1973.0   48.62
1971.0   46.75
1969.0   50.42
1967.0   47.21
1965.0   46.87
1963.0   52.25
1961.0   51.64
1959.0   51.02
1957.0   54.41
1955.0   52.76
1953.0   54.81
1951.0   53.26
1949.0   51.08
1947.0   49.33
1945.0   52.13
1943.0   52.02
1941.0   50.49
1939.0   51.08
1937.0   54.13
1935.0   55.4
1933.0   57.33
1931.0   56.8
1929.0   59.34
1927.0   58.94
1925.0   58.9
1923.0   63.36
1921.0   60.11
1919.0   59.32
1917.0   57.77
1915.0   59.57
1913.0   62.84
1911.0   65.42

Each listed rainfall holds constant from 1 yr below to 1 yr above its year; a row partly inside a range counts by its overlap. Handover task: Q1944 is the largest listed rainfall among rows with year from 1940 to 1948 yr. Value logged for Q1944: 52.13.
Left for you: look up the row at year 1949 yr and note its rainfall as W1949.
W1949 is 51.08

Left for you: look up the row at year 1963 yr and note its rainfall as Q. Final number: 52.25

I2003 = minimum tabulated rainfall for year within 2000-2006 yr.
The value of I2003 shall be 49.9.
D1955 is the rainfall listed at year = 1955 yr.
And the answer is 52.76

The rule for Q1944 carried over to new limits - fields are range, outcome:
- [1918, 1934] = 63.36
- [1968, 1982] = 50.42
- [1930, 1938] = 57.33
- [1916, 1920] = 59.32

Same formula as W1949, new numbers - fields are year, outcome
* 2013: 48.35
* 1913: 62.84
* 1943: 52.02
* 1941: 50.49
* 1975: 47.29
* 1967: 47.21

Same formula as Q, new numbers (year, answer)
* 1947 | 49.33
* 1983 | 49.31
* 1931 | 56.8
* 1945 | 52.13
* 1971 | 46.75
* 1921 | 60.11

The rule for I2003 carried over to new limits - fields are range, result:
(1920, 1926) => 58.9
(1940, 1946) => 50.49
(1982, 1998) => 49.24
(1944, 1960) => 49.33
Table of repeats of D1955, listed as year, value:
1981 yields 49.44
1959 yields 51.02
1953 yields 54.81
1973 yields 48.62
